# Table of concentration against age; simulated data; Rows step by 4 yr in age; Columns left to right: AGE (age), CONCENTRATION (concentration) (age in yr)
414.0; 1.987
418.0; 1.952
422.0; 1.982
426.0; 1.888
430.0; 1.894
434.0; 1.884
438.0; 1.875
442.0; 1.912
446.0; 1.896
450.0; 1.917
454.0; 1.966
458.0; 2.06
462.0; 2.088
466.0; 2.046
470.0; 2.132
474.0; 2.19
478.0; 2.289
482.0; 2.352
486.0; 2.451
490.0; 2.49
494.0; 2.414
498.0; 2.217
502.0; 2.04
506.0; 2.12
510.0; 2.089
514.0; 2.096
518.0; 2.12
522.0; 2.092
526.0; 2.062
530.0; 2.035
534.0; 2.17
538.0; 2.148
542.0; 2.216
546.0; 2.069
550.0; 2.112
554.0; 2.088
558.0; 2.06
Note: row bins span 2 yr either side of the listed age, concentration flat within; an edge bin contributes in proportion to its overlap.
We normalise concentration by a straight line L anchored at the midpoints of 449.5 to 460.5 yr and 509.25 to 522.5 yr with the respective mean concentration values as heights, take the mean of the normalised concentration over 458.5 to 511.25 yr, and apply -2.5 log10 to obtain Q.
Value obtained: -0.09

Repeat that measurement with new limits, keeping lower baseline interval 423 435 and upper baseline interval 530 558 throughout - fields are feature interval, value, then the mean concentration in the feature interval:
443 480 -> -0.05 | 2.06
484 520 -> -0.10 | 2.23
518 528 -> 0.00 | 2.09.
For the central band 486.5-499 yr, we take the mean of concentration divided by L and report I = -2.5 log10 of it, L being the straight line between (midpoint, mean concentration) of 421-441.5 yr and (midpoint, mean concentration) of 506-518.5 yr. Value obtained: -0.17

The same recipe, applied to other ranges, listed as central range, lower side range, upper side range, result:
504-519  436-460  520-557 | -0.02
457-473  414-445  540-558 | -0.06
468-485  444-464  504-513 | -0.11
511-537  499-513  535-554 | 0.01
